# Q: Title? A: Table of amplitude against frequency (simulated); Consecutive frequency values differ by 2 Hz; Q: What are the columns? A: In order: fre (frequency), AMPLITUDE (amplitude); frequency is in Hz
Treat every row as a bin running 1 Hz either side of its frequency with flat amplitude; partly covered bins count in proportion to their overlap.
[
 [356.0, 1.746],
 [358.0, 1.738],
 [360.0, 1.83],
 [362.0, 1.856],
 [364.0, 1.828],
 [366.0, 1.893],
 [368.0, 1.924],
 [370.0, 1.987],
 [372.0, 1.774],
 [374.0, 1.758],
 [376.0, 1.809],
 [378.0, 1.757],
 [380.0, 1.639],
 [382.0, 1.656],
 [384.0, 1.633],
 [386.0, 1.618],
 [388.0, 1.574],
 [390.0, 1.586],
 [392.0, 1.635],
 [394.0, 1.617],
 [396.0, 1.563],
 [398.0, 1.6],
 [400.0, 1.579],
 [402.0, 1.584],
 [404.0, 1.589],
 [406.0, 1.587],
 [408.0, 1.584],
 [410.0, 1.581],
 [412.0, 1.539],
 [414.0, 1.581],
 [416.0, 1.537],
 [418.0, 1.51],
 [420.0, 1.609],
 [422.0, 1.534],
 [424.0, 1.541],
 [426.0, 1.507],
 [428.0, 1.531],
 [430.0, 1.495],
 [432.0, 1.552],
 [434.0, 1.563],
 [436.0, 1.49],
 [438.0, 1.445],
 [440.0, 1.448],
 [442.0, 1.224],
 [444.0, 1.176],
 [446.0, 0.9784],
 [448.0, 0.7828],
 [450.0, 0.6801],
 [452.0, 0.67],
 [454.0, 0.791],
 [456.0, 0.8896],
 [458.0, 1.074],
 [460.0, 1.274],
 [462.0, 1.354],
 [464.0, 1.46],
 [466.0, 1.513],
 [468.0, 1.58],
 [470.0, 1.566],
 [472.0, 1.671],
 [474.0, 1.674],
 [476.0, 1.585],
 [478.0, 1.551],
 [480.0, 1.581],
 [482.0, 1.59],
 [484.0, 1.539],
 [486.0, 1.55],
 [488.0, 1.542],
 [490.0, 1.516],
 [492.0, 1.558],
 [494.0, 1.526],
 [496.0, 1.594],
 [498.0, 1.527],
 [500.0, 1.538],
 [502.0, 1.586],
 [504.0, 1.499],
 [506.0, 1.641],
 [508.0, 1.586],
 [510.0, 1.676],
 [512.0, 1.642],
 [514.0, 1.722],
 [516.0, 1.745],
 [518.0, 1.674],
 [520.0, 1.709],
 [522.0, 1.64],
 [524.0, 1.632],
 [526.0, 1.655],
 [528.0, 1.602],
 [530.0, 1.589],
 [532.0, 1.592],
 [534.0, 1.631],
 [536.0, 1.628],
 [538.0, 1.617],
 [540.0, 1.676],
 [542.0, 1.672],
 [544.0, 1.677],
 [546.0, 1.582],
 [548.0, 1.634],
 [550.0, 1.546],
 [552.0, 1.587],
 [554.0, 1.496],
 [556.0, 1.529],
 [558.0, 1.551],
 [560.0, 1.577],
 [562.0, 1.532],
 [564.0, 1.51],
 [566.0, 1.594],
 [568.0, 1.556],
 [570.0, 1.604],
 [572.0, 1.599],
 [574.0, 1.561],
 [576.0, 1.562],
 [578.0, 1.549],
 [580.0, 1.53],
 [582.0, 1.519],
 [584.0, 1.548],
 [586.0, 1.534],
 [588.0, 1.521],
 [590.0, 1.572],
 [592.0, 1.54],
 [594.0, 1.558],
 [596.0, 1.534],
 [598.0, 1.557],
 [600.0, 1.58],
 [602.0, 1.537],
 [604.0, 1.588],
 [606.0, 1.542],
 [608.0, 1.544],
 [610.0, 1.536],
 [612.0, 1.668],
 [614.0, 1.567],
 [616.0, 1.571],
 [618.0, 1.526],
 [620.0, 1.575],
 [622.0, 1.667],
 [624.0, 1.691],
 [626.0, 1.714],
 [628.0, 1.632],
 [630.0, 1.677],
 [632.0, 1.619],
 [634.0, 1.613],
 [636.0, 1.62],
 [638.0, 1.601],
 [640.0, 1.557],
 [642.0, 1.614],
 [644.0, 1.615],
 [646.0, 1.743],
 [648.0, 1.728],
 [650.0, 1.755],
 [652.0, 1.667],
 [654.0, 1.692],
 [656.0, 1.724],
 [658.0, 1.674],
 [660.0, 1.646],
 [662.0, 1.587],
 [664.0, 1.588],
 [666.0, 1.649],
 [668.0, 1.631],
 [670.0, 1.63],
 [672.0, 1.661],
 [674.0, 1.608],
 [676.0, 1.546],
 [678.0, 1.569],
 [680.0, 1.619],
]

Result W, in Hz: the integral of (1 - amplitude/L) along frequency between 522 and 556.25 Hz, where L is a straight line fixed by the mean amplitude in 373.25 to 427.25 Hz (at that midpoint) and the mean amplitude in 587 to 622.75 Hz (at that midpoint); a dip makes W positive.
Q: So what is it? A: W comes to -0.74 Hz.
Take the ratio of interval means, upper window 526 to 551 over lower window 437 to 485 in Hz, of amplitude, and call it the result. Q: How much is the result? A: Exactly 1.25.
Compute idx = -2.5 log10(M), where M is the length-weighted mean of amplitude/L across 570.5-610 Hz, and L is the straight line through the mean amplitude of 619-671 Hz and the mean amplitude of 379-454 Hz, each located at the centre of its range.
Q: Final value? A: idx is 0.04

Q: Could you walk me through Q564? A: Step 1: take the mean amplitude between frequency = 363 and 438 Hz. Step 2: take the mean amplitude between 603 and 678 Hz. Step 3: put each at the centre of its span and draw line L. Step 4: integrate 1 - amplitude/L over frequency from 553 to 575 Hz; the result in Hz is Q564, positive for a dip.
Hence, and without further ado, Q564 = 1.0 Hz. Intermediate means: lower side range 1.63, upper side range 1.63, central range 1.56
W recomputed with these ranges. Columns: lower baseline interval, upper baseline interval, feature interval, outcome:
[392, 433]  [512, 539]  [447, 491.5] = 7.40 Hz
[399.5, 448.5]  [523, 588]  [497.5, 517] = -0.99 Hz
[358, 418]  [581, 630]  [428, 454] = 7.06 Hz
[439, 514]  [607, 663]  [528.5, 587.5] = -2.24 Hz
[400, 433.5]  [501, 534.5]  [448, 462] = 5.87 Hz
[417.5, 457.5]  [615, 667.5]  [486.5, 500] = -1.72 Hz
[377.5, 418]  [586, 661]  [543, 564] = 0.53 Hz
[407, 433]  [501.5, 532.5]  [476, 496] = 0.68 Hz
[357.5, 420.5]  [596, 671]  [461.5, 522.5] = 2.44 Hz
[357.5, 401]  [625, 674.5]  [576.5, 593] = 1.26 Hz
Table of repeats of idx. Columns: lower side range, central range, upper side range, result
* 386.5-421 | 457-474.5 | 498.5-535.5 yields 0.107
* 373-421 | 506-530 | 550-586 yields -0.059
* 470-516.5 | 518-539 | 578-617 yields -0.036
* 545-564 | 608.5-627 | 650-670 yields 0.003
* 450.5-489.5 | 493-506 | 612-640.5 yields -0.090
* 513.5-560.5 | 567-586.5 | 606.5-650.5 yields 0.046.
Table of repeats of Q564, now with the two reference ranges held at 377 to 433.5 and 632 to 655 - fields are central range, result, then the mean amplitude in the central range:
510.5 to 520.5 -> -0.5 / 1.7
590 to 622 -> 1.5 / 1.57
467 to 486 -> 0.2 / 1.59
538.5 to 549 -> -0.1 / 1.65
